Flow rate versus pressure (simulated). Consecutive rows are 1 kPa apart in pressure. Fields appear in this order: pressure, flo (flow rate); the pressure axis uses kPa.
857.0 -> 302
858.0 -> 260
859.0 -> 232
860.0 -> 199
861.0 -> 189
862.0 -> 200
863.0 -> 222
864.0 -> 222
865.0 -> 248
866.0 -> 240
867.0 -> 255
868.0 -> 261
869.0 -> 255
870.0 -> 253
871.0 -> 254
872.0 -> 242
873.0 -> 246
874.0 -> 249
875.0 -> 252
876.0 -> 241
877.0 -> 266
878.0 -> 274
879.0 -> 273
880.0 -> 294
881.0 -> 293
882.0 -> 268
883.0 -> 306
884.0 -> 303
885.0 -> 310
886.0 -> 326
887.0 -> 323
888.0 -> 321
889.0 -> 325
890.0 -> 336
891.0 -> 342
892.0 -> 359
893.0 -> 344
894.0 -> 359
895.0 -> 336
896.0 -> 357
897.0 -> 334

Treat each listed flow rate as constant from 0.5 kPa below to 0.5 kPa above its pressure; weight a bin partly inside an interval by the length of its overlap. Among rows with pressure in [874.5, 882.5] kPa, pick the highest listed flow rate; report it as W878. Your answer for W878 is 294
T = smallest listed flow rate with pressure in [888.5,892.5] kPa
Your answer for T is 325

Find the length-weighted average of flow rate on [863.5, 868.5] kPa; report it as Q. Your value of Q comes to 245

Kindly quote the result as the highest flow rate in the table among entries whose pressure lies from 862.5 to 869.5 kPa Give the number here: 261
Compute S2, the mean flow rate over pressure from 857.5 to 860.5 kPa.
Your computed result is 230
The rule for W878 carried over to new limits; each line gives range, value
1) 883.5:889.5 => 326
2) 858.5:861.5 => 232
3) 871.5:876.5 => 252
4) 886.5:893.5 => 359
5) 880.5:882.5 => 293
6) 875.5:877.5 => 266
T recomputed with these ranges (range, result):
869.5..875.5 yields 242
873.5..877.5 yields 241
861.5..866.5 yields 200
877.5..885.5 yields 268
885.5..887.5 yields 323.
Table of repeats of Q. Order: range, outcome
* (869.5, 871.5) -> 254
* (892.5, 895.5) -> 346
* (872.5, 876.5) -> 247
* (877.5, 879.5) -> 274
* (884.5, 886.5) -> 318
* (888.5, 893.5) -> 341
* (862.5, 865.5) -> 231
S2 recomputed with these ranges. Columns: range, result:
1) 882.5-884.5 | 304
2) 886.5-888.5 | 322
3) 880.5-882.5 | 280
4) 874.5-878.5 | 258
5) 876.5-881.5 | 280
